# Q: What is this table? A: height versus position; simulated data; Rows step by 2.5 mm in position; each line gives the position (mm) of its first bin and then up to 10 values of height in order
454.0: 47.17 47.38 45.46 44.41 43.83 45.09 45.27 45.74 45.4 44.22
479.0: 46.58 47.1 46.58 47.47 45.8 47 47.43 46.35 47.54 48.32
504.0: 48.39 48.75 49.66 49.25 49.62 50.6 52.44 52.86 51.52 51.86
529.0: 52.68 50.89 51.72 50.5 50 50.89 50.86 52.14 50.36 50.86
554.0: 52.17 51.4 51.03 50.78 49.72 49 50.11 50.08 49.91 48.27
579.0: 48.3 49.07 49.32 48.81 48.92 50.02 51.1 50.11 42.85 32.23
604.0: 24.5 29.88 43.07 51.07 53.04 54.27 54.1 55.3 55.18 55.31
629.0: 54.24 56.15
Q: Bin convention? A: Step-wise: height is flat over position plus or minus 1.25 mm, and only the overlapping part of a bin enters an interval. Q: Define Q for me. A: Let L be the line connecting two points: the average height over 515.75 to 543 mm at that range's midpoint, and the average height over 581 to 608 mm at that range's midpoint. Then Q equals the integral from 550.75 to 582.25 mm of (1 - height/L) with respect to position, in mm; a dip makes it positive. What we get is -2.2 mm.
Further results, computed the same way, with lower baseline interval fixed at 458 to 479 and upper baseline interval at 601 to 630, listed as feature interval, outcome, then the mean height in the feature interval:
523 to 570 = -4.9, 51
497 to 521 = -2.0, 49.4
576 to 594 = -0.9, 49.1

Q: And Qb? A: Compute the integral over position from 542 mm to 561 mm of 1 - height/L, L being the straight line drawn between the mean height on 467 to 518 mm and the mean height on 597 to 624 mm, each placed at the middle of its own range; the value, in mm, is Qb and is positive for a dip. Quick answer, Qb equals -2.14 mm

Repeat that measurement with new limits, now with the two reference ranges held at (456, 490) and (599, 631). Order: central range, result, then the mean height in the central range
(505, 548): -4.5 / 50.9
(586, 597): -0.7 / 49.8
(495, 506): -0.4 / 47.7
